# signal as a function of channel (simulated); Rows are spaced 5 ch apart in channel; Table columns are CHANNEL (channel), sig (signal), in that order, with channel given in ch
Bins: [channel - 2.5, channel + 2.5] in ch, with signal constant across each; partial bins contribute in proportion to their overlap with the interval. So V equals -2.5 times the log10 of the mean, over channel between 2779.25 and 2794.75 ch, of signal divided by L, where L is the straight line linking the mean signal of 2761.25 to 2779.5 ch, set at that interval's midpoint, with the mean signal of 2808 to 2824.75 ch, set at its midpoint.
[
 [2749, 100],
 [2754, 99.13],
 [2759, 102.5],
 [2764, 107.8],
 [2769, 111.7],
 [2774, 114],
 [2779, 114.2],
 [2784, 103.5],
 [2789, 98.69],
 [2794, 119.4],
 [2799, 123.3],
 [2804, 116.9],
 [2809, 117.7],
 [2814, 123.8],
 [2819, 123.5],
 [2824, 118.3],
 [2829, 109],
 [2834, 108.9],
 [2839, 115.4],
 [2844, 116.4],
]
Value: 0.08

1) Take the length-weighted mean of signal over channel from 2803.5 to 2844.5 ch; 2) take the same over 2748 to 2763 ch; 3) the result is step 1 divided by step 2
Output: 1.15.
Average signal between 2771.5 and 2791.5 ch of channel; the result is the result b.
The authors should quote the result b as 108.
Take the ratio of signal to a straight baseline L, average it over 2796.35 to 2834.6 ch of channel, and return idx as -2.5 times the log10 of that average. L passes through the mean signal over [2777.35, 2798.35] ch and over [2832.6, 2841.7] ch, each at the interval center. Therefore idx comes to -0.06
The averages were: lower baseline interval 110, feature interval 118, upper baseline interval 113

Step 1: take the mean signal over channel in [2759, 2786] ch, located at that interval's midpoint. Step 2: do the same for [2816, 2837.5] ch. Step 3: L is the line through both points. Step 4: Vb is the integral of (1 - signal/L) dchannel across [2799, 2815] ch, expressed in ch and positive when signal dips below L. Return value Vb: -0.92 ch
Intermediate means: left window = 110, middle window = 120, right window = 115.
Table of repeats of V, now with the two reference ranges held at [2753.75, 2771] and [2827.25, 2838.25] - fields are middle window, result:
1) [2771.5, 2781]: -0.07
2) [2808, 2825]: -0.12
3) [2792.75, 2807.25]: -0.11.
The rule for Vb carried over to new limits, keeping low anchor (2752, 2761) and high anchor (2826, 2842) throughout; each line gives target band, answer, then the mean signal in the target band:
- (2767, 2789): -1.2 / 109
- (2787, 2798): -0.6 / 111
